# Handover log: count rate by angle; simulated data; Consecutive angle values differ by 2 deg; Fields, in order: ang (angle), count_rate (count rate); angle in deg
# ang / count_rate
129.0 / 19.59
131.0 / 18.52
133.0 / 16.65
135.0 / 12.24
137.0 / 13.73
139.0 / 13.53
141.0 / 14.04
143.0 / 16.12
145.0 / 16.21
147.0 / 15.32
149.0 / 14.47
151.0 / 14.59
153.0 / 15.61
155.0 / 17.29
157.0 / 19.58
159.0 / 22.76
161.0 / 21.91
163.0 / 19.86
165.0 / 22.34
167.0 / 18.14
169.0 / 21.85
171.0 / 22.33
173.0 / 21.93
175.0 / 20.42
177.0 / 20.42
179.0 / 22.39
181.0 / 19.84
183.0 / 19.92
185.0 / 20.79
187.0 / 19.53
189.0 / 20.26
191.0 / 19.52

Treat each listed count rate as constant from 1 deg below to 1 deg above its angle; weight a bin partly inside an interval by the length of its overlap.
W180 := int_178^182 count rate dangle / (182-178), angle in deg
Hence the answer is 21.1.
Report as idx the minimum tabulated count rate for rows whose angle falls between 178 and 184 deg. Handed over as 19.84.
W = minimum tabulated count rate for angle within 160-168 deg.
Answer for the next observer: 18.14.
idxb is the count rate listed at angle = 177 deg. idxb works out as 20.42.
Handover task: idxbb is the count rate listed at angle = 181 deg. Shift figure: 19.84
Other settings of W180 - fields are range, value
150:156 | 15.8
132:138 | 14.2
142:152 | 15.3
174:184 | 20.6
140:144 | 15.1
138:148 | 15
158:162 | 22.3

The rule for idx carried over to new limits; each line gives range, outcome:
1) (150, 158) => 14.59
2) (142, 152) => 14.47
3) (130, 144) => 12.24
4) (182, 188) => 19.53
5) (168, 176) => 20.42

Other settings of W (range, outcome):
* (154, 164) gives 17.29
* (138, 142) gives 13.53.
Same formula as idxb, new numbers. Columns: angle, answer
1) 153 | 15.61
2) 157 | 19.58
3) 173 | 21.93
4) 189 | 20.26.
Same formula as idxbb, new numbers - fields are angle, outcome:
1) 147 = 15.32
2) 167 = 18.14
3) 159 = 22.76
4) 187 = 19.53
